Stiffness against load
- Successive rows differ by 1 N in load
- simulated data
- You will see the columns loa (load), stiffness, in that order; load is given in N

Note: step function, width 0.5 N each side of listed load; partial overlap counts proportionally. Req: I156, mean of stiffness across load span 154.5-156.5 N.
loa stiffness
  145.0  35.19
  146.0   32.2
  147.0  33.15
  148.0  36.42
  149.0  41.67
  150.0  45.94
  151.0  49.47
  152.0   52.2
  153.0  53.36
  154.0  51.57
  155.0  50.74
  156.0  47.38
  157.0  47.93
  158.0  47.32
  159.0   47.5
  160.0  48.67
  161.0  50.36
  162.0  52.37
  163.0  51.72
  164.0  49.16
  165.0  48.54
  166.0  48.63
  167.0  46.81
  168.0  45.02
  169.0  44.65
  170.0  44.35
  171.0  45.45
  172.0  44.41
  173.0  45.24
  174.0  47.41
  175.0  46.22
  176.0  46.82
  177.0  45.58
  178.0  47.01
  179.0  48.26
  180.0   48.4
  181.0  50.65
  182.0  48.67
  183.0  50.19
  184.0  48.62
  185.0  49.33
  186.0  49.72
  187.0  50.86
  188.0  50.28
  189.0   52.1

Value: 49.1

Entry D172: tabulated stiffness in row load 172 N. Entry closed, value 44.41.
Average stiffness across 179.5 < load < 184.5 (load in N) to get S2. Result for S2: 49.3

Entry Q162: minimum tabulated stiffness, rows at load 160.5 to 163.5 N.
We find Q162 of 50.36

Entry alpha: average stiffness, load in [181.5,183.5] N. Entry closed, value 49.4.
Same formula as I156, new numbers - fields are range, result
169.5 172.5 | 44.7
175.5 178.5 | 46.5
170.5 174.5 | 45.6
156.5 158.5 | 47.6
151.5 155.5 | 52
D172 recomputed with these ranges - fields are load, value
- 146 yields 32.2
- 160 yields 48.67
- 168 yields 45.02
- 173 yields 45.24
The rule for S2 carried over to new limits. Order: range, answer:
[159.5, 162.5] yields 50.5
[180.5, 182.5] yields 49.7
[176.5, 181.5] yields 48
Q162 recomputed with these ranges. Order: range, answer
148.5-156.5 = 41.67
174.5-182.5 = 45.58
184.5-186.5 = 49.33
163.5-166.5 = 48.54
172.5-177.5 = 45.24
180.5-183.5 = 48.67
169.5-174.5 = 44.35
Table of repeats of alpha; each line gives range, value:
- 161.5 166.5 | 50.1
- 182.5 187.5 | 49.7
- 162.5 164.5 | 50.4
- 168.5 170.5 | 44.5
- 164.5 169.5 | 46.7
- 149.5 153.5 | 50.2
